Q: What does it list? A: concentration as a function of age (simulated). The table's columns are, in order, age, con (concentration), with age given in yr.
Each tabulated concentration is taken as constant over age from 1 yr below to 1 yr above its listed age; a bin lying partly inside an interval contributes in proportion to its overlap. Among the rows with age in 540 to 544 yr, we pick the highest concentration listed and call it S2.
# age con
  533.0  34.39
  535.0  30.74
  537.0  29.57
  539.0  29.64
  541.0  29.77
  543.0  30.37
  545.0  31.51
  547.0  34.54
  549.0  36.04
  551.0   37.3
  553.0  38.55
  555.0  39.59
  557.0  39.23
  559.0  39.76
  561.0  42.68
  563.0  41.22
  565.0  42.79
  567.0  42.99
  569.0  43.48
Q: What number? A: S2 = 30.37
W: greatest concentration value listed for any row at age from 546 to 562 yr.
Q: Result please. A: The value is 42.68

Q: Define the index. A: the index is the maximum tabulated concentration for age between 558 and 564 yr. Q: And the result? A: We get 42.68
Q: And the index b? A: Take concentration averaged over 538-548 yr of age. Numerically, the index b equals 31.2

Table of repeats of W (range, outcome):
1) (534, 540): 30.74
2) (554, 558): 39.59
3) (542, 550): 36.04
